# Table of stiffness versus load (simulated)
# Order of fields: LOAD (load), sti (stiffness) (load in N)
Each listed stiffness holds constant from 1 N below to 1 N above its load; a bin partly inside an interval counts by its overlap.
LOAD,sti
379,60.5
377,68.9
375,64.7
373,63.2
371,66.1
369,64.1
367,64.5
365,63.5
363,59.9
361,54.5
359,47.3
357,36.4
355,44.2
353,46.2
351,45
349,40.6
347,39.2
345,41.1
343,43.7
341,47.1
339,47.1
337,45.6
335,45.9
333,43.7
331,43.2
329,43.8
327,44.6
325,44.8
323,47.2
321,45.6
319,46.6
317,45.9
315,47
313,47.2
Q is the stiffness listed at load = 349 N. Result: 40.6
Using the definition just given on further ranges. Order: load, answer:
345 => 41.1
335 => 45.9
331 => 43.2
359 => 47.3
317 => 45.9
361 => 54.5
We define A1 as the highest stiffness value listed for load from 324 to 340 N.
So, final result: 47.1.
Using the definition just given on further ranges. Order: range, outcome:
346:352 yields 45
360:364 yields 59.9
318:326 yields 47.2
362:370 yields 64.5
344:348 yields 41.1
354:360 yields 47.3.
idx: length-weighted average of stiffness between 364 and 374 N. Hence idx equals 64.3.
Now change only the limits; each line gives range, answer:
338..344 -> 46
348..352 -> 42.8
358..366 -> 56.3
